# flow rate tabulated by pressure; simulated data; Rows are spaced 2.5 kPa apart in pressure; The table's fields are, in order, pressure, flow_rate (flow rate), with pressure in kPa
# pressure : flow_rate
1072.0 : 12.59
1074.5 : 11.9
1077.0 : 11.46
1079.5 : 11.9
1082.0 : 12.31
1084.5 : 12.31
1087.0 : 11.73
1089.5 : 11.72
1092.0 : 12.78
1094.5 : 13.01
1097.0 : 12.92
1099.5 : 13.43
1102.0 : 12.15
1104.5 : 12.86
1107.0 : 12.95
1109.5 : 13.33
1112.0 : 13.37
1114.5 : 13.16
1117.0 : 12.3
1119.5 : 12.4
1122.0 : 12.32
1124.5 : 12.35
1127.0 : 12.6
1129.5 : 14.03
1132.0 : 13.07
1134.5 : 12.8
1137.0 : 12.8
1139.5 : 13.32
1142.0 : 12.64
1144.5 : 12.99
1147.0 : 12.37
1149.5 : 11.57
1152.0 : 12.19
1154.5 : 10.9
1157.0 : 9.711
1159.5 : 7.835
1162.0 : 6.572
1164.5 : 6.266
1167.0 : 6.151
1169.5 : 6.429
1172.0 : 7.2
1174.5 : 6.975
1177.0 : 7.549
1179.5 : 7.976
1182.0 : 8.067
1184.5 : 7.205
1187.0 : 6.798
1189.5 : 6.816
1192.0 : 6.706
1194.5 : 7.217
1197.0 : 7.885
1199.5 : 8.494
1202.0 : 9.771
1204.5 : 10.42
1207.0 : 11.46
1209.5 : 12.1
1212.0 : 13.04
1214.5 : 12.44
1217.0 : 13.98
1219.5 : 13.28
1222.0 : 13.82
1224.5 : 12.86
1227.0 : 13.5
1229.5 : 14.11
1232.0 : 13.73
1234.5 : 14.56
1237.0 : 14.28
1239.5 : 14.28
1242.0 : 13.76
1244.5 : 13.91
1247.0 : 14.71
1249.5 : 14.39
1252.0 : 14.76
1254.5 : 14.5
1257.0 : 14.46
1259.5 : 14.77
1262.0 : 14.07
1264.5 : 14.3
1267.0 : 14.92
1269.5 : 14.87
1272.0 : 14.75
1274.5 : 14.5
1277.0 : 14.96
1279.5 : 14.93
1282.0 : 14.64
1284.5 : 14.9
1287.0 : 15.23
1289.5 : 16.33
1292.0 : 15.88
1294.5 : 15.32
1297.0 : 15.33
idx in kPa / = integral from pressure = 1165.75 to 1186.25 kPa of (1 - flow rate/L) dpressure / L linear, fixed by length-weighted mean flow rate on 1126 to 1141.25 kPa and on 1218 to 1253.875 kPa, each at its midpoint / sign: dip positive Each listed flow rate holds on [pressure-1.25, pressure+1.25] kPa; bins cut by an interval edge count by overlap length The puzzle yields 9.57 kPa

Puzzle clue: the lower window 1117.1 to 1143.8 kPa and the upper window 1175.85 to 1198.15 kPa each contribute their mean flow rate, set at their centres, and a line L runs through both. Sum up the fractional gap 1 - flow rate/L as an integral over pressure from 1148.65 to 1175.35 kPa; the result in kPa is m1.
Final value 4.2 kPa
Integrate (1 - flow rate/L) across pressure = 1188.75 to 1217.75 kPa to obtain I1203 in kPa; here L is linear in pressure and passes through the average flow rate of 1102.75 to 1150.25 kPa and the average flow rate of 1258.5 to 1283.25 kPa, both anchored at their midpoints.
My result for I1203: 8.0 kPa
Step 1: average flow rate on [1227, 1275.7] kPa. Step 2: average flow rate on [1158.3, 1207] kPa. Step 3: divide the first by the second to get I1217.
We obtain 1.9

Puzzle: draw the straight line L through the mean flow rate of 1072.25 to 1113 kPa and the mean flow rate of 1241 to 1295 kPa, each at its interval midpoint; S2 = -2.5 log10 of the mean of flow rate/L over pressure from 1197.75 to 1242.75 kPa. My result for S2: 0.12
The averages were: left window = 12.5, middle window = 12.7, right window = 14.8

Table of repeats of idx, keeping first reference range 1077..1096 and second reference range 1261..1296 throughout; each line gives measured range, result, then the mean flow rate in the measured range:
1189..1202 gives 5.75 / 7.68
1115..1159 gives 2.10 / 12.3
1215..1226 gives 0.57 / 13.4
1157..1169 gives 5.69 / 7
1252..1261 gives 0.05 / 14.6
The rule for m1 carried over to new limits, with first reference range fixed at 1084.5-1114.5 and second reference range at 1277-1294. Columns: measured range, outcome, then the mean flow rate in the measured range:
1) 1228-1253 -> 0.8 kPa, 14.2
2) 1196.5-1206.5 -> 3.3 kPa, 9.41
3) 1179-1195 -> 7.7 kPa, 7.22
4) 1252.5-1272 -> 0.5 kPa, 14.6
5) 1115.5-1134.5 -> 0.5 kPa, 12.7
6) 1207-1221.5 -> 1.5 kPa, 12.9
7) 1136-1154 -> 1.2 kPa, 12.5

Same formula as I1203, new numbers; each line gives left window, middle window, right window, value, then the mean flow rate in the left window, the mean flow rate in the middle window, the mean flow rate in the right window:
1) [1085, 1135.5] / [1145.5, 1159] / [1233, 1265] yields 2.10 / 12.8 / 11.2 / 14.4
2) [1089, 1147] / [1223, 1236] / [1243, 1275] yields 0.38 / 12.8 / 13.8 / 14.5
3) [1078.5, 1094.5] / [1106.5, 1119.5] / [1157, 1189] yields -2.81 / 12.2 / 13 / 7.18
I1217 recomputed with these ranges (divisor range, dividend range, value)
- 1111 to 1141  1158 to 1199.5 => 0.56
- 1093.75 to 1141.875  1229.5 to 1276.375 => 1.12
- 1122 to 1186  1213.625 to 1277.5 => 1.40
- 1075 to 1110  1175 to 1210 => 0.67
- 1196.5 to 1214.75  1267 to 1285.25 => 1.38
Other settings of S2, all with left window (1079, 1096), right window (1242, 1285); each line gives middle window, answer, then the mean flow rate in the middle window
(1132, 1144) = 0.00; 12.9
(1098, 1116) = -0.04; 13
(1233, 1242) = 0.00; 14.3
